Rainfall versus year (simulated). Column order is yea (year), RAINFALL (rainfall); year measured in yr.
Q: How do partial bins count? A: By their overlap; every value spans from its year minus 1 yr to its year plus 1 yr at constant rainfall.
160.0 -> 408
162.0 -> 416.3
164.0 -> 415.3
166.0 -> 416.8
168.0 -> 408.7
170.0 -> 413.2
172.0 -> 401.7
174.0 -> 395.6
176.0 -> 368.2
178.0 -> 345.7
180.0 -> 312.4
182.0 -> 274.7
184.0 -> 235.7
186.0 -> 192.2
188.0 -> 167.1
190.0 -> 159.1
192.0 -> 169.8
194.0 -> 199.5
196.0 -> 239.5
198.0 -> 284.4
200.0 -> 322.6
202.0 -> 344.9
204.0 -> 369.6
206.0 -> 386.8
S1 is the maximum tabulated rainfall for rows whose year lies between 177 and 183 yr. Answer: 345.7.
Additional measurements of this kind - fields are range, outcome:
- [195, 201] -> 322.6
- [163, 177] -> 416.8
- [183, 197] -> 239.5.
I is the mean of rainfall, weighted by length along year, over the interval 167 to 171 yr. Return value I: 411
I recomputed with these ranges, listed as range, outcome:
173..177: 382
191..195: 185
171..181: 365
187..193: 165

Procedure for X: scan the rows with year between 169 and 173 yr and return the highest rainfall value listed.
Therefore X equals 413.2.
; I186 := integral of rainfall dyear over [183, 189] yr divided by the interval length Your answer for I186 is 198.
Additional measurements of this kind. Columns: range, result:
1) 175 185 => 307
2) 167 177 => 397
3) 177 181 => 329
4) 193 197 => 220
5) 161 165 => 416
